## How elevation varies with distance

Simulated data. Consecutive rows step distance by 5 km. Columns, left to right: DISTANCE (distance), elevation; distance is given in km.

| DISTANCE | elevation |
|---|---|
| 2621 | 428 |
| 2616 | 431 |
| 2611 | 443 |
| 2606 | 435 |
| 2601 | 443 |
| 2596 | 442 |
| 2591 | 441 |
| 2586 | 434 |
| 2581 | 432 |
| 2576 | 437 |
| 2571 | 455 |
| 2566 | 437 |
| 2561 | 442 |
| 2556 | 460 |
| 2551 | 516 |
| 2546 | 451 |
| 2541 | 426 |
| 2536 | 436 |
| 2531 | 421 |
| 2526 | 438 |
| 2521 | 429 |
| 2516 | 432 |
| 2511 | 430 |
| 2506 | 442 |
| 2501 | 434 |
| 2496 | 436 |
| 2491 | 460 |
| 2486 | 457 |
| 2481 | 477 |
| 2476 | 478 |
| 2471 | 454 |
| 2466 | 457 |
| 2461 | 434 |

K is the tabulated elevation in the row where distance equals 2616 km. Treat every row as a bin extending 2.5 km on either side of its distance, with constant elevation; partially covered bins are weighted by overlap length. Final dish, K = 431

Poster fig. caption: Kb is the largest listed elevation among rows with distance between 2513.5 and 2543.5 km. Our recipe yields 438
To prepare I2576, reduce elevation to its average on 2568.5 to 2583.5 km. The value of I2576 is 441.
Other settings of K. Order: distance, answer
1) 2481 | 477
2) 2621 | 428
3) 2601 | 443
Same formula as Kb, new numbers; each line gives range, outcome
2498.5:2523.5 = 442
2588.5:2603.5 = 443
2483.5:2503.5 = 460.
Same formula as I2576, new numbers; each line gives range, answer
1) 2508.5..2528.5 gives 432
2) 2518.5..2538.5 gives 431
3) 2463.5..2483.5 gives 466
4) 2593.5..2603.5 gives 442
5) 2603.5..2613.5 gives 439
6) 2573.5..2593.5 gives 436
